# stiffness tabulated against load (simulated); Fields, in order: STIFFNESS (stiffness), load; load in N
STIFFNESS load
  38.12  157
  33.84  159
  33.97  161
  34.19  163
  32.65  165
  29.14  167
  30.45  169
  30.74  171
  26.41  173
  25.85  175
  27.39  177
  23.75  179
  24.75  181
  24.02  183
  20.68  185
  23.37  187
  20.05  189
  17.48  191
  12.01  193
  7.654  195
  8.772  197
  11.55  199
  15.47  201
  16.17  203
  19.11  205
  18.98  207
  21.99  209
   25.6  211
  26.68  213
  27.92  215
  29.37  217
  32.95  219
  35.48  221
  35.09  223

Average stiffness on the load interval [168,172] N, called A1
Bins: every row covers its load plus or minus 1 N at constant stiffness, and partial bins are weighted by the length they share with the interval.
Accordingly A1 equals 30.6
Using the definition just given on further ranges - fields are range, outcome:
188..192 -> 18.8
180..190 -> 22.6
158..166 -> 33.7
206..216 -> 24.2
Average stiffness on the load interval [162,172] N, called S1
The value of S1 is 31.4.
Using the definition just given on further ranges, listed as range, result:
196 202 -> 11.9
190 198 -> 11.5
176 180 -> 25.6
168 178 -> 28.2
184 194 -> 18.7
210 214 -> 26.1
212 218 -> 28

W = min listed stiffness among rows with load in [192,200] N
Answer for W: 7.654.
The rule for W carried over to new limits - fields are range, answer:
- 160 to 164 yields 33.97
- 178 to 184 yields 23.75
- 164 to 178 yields 25.85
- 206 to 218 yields 18.98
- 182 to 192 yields 17.48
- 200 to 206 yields 15.47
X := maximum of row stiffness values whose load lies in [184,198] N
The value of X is 23.37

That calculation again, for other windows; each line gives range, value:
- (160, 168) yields 34.19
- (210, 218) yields 29.37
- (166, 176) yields 30.74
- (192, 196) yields 12.01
